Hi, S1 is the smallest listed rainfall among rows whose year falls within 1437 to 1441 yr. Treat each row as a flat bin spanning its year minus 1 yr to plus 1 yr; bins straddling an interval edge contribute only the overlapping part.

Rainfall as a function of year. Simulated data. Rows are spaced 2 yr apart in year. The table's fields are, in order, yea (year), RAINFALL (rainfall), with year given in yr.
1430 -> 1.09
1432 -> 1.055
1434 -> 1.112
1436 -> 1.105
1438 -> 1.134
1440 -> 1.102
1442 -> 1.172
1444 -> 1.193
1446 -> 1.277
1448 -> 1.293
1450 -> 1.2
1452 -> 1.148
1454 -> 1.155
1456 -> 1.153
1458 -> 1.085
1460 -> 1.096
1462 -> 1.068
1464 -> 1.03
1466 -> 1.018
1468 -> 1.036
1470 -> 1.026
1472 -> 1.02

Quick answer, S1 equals 1.102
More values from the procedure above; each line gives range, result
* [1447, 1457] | 1.148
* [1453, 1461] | 1.085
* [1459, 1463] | 1.068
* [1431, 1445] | 1.055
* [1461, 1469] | 1.018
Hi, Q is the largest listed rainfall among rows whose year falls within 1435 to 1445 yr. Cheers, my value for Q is 1.193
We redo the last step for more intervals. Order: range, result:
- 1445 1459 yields 1.293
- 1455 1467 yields 1.153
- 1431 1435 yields 1.112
